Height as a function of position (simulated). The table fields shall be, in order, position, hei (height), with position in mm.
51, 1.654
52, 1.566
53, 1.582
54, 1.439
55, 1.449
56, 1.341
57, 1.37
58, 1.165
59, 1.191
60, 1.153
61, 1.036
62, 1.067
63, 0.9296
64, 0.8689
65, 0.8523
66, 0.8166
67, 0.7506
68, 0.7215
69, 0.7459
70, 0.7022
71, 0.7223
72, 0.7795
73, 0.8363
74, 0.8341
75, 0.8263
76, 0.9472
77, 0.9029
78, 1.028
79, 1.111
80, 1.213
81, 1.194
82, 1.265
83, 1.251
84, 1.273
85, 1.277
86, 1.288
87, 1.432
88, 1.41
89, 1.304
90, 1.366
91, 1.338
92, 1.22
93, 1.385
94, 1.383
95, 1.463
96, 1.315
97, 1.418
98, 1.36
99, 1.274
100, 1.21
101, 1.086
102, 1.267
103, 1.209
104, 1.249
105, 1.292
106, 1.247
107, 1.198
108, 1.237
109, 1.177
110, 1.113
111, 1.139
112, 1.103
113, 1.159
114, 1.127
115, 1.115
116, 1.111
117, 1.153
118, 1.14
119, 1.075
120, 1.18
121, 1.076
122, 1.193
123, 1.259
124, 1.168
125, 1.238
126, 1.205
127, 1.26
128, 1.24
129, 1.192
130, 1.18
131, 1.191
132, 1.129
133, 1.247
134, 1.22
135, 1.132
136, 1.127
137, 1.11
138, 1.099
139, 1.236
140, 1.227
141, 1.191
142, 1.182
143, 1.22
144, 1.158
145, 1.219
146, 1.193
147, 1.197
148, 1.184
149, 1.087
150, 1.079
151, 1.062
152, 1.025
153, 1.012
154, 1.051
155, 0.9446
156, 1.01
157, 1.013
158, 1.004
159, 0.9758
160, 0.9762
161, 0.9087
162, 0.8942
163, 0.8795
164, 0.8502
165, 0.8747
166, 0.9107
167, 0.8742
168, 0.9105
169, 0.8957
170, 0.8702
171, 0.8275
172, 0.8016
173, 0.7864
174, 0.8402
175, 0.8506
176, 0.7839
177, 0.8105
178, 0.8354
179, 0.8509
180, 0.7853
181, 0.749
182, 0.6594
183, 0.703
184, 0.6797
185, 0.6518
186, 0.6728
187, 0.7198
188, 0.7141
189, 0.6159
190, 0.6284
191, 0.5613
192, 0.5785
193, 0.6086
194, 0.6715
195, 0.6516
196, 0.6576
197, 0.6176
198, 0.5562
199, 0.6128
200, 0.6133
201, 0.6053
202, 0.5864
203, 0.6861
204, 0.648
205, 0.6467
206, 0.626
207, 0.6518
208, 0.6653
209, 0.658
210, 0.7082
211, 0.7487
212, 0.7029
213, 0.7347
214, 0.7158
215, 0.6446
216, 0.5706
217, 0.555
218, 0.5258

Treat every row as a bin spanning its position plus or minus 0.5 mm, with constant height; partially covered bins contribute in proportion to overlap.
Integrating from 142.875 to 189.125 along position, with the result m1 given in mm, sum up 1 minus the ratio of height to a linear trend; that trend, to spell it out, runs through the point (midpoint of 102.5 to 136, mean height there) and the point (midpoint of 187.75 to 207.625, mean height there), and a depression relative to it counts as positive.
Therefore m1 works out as -2.8 mm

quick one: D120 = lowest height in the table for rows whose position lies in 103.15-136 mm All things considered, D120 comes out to 1.075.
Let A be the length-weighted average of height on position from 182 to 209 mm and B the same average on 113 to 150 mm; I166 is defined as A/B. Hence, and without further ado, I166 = 0.55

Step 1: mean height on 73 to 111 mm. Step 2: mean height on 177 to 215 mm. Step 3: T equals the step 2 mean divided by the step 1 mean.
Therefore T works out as 0.55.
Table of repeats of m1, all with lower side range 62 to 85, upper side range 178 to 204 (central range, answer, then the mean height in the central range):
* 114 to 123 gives -3.24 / 1.14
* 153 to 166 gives -3.74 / 0.949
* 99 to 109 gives -4.02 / 1.22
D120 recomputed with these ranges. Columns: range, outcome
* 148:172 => 0.8016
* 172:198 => 0.5562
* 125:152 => 1.025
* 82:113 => 1.086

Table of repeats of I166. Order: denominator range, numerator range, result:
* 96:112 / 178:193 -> 0.56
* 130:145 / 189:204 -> 0.52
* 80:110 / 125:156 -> 0.90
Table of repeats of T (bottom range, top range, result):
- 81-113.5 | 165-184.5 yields 0.64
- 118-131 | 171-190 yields 0.63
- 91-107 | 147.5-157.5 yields 0.81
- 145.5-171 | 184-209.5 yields 0.65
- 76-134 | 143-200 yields 0.70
